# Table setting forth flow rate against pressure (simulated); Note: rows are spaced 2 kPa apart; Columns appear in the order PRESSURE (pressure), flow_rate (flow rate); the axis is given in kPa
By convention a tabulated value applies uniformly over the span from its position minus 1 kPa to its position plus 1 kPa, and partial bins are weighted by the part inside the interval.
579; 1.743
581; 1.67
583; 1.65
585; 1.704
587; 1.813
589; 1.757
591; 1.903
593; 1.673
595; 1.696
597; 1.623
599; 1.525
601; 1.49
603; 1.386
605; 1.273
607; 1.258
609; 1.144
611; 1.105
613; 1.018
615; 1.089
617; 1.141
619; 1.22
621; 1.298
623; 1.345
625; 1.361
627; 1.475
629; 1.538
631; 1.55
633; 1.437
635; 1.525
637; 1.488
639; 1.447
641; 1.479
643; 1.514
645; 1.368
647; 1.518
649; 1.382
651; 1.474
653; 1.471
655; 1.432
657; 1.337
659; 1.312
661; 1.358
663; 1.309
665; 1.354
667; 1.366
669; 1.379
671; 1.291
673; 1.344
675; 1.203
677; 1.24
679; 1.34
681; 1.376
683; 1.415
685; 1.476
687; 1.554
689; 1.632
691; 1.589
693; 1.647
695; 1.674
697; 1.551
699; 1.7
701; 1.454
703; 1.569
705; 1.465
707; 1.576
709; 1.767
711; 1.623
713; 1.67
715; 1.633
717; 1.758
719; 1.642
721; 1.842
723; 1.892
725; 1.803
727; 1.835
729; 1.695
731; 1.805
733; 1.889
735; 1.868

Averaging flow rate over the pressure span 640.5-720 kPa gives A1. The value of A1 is 1.48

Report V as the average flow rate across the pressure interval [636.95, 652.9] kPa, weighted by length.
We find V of 1.46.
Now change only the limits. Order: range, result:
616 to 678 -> 1.39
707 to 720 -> 1.67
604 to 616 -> 1.15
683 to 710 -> 1.58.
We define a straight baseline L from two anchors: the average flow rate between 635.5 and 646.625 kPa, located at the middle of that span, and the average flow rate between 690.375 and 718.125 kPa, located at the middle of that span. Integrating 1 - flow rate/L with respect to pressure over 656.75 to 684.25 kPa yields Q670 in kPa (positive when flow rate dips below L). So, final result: 3.7 kPa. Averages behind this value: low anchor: 1.47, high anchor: 1.62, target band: 1.33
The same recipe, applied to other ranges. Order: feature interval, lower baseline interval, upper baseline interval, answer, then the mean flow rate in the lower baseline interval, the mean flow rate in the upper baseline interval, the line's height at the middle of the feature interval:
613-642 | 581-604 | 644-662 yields 2.60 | 1.66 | 1.41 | 1.51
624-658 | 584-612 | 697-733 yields 2.73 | 1.53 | 1.69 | 1.59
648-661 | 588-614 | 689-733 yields 1.36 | 1.45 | 1.68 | 1.56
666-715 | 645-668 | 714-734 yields 2.79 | 1.39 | 1.78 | 1.59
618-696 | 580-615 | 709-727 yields 9.36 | 1.5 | 1.74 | 1.62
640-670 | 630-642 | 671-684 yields 0.14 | 1.49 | 1.32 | 1.41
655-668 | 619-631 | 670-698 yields 0.78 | 1.4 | 1.45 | 1.43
